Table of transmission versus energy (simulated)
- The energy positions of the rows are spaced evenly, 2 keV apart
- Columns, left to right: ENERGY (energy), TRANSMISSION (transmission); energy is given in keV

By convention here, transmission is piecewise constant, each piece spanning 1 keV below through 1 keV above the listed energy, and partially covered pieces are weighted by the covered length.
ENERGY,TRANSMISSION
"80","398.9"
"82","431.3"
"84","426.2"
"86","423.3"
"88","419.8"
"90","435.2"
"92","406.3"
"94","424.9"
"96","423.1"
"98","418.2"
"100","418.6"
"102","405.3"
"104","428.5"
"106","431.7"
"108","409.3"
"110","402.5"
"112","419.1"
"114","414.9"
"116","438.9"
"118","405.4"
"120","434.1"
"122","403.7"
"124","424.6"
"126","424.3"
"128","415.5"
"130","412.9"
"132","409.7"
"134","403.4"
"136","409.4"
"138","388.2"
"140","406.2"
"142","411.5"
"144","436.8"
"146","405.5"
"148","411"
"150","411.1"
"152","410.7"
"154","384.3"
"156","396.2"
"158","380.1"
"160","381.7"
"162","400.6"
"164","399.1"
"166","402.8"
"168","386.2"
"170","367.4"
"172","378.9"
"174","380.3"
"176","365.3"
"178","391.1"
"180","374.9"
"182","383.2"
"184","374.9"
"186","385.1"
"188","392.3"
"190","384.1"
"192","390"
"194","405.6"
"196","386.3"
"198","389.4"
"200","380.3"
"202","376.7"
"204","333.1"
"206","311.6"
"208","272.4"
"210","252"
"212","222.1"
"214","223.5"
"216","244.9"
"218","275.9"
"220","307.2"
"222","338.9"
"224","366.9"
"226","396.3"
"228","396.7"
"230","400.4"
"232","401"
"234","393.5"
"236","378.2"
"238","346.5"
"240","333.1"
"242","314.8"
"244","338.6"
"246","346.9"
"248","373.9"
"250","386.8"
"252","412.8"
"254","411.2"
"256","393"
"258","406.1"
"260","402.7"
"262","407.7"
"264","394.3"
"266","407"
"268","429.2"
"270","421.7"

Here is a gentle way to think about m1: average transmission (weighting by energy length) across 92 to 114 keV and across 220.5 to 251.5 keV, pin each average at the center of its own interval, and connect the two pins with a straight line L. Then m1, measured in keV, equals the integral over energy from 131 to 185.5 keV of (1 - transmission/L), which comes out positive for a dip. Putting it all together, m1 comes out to 0.32 keV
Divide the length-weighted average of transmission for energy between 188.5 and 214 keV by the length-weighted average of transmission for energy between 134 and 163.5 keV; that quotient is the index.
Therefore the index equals 0.8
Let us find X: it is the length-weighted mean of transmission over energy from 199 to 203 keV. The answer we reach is 378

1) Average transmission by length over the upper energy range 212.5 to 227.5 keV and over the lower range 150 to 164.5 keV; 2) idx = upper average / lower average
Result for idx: 0.78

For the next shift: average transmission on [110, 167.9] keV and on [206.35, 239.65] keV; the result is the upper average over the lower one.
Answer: 0.80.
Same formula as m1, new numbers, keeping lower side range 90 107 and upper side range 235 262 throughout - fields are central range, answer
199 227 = 5.6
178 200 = 0.3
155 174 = 0.6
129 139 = 0.1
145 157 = 0.0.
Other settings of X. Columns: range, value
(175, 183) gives 379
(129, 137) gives 409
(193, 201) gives 390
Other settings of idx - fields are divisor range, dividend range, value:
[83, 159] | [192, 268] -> 0.86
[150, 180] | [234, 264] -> 0.97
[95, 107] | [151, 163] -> 0.93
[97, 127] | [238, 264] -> 0.90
